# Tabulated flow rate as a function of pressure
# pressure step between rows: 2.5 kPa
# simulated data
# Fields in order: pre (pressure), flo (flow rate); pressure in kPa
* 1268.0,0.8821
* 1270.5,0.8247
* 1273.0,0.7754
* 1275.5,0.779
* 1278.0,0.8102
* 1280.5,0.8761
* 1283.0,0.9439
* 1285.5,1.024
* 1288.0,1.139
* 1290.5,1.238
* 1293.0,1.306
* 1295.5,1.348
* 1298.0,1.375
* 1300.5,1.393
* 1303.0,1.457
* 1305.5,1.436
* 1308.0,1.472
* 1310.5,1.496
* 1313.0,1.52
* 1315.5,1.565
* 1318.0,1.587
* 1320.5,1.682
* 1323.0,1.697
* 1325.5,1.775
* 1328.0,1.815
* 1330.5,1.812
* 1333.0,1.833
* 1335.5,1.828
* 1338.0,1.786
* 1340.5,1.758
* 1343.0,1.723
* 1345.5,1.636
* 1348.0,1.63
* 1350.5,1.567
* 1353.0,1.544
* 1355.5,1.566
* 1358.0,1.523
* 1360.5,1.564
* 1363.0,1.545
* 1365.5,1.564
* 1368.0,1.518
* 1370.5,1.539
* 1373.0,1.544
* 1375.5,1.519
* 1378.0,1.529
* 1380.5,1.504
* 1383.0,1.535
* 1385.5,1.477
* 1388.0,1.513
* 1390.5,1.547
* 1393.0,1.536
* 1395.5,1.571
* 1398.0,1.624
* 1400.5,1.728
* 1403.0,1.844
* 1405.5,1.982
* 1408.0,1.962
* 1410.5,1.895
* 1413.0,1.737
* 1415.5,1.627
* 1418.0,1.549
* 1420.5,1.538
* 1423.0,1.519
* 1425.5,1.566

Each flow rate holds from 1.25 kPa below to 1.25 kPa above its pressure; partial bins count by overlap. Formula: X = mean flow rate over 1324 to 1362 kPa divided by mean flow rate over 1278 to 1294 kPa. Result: 1.59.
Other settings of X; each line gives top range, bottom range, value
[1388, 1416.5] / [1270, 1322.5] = 1.38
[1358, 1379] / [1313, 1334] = 0.90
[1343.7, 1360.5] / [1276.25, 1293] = 1.55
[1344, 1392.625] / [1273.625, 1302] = 1.40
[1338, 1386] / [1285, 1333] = 1.05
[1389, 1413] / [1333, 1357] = 1.04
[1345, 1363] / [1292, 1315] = 1.10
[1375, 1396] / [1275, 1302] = 1.36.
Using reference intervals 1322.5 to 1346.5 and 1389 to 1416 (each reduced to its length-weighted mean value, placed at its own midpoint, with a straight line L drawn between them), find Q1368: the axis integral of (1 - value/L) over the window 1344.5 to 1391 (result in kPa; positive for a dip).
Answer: 5.5 kPa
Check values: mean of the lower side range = 1.77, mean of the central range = 1.54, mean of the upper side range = 1.73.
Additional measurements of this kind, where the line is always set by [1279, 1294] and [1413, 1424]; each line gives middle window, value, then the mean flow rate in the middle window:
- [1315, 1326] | -4.1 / 1.66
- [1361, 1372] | -1.3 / 1.54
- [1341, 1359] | -3.9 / 1.61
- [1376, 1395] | -0.9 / 1.52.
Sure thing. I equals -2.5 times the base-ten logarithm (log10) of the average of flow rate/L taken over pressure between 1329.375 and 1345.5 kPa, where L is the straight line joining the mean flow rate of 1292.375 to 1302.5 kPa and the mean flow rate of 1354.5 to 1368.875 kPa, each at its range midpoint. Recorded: -0.20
